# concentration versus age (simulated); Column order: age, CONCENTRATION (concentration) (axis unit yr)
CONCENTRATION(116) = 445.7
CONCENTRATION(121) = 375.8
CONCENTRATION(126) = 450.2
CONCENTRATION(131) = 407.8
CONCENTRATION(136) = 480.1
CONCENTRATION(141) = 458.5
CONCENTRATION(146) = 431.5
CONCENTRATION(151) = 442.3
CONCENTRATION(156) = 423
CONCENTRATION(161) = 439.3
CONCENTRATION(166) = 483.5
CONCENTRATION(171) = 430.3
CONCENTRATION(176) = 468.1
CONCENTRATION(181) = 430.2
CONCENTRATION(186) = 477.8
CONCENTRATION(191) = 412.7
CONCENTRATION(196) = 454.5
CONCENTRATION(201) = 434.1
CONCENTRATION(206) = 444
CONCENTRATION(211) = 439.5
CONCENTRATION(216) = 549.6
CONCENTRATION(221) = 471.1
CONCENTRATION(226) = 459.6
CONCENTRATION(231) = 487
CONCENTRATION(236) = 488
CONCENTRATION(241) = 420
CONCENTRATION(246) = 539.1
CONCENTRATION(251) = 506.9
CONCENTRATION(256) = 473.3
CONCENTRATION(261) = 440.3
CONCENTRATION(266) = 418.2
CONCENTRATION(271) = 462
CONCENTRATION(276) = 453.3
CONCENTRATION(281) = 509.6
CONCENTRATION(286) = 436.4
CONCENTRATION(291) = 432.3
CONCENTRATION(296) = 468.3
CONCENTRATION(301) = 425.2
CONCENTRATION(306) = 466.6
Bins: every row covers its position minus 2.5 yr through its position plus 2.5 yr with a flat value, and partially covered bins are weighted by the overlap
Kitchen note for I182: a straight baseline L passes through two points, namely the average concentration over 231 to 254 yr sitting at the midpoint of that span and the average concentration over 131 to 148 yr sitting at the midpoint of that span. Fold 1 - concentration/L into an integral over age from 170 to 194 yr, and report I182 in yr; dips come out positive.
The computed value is 1.1 yr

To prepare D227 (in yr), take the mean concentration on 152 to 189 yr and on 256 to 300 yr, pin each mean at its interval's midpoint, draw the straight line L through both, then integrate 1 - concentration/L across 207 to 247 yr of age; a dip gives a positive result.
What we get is -2.39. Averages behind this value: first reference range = 449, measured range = 478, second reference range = 453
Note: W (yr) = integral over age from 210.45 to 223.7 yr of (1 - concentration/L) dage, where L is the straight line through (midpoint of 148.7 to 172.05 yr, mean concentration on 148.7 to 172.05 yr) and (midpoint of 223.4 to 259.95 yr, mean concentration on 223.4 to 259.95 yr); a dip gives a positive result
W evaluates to -0.7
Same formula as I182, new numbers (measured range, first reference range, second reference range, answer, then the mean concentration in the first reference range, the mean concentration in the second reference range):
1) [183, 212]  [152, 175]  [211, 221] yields 2.3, 445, 502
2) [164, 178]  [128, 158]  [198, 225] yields -0.2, 441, 467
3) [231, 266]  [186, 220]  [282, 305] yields -1.7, 458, 447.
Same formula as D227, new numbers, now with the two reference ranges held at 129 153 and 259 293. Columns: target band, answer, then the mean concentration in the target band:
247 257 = -1.1 yr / 500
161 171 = -0.3 yr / 459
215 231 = -1.4 yr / 487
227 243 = -0.6 yr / 466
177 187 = -0.1 yr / 453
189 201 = 0.3 yr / 435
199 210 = 0.2 yr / 439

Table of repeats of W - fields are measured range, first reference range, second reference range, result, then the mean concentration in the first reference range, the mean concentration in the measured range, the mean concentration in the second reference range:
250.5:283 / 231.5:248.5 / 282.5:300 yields 0.1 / 483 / 463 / 448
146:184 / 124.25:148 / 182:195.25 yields 0.0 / 446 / 445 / 445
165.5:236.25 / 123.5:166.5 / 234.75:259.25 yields 0.9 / 445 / 461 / 484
